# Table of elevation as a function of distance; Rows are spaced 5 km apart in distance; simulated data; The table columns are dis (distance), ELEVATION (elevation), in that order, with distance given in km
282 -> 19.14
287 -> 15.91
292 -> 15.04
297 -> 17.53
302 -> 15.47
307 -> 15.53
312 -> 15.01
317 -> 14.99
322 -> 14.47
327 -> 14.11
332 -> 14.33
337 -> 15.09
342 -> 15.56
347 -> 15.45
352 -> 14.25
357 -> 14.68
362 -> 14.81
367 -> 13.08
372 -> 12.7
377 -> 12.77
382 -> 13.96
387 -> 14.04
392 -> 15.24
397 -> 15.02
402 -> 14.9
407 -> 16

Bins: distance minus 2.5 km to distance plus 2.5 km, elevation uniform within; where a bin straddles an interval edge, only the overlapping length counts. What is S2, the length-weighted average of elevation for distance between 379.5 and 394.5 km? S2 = 14.4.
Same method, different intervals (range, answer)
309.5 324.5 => 14.8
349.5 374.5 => 13.9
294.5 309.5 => 16.2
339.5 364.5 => 15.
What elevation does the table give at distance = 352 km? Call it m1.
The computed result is 14.25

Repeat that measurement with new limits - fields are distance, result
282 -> 19.14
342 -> 15.56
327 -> 14.11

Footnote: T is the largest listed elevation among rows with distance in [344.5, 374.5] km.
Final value 15.45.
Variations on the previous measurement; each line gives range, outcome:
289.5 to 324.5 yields 17.53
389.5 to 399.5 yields 15.24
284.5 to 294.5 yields 15.91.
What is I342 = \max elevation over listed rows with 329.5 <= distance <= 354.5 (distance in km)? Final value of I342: 15.56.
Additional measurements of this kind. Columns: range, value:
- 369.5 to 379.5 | 12.77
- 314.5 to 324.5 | 14.99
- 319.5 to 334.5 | 14.47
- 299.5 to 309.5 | 15.53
